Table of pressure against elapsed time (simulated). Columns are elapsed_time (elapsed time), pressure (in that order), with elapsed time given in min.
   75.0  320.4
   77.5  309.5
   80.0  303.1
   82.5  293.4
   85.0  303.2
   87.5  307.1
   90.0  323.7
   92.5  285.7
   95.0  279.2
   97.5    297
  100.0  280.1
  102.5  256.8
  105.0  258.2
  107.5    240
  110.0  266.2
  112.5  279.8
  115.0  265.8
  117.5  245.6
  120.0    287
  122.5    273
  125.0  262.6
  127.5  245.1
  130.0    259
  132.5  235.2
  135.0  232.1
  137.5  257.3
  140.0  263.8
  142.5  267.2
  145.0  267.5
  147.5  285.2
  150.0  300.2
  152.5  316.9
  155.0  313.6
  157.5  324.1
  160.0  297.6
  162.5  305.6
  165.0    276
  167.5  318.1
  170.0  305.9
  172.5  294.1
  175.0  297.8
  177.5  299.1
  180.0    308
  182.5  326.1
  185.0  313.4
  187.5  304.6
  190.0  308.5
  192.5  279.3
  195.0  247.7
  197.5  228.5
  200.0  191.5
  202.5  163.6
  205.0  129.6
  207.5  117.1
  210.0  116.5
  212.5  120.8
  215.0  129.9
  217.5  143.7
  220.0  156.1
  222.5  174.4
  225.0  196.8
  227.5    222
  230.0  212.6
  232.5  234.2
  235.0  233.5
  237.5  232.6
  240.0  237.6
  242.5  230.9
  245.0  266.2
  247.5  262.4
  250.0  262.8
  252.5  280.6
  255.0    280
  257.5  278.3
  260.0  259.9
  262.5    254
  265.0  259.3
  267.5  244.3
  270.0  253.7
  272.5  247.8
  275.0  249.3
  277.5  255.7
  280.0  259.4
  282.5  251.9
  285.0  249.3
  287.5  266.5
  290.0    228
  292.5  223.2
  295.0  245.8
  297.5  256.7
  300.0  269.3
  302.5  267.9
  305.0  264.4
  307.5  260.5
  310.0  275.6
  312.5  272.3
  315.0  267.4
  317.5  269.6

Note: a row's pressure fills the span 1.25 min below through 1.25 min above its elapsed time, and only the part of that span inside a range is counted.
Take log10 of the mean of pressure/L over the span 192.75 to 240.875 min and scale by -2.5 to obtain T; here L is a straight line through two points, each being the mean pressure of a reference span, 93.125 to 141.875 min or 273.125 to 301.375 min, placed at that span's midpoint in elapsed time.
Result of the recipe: 0.35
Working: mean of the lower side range 263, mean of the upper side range 250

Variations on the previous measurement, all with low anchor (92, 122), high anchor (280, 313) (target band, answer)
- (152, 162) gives -0.17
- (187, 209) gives 0.22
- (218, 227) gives 0.42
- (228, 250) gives 0.09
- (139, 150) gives -0.03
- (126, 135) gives 0.10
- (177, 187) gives -0.18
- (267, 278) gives 0.03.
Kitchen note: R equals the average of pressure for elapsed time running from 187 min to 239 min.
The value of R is 196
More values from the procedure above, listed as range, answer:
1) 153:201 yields 292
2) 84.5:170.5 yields 279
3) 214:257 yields 222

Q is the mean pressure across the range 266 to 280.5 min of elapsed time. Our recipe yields 251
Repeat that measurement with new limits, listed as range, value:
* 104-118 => 260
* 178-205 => 262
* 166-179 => 303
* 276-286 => 254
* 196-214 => 154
